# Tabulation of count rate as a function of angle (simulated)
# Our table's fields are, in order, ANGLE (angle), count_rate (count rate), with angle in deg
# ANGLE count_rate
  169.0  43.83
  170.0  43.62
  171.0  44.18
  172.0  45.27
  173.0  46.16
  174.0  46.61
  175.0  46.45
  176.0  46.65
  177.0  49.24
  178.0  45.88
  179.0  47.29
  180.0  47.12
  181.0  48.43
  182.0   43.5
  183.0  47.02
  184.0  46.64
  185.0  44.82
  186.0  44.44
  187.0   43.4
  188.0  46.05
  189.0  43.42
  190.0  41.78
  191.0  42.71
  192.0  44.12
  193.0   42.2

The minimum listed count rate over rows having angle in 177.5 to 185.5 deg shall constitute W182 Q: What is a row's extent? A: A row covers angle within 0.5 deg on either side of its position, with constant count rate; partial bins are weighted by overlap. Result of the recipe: 43.5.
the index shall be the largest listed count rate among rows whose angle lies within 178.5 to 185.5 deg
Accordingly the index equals 48.43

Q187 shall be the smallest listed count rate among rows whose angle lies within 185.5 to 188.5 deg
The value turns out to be 43.4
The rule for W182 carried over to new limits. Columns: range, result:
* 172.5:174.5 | 46.16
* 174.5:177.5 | 46.45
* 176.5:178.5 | 45.88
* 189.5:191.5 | 41.78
